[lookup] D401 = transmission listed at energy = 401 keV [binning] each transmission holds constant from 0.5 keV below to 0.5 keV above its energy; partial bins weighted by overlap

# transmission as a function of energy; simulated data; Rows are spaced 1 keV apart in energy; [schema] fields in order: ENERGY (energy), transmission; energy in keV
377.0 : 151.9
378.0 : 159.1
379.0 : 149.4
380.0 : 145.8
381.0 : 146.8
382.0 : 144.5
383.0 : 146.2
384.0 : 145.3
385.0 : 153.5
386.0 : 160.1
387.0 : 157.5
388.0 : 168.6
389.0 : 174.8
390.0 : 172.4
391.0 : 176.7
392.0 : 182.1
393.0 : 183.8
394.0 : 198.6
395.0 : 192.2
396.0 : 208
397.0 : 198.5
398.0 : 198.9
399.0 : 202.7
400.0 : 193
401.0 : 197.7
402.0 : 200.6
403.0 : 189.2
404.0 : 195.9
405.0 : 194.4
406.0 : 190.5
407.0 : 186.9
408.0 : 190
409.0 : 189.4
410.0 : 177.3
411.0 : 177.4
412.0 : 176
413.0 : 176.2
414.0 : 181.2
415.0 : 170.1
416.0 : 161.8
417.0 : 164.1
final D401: 197.7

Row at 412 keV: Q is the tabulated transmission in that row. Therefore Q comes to 176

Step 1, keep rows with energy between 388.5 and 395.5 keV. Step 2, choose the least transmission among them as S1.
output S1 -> 172.4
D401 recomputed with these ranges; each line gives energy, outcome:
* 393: 183.8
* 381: 146.8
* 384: 145.3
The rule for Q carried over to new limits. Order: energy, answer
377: 151.9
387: 157.5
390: 172.4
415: 170.1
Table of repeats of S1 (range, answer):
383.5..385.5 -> 145.3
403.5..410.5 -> 177.3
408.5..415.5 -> 170.1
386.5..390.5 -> 157.5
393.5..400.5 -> 192.2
